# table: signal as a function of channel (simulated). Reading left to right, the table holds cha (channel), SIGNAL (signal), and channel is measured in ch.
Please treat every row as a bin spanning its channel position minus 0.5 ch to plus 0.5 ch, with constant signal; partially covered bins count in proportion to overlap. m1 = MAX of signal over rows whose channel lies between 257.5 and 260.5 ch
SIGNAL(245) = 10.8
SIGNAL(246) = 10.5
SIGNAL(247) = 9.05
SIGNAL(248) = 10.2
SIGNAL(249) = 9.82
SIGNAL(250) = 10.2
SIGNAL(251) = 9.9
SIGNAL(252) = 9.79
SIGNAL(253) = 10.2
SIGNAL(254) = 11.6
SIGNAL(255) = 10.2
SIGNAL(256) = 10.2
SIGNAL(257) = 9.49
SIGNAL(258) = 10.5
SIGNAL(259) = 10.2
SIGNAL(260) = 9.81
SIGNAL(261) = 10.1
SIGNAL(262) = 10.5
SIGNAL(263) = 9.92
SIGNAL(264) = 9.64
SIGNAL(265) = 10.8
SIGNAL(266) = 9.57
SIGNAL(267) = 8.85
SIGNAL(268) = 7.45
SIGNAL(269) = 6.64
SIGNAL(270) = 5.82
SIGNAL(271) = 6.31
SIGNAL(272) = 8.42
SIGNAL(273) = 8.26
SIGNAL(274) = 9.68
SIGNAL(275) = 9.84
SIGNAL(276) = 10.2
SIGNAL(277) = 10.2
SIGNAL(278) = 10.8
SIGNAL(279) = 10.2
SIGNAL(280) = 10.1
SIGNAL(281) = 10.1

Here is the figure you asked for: 10.5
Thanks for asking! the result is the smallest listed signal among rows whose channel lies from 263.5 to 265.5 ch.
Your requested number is 9.64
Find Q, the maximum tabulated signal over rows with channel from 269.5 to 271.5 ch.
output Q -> 6.31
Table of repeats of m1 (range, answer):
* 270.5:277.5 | 10.2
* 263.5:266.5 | 10.8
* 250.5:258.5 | 11.6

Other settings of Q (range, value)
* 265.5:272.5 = 9.57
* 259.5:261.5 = 10.1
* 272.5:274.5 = 9.68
